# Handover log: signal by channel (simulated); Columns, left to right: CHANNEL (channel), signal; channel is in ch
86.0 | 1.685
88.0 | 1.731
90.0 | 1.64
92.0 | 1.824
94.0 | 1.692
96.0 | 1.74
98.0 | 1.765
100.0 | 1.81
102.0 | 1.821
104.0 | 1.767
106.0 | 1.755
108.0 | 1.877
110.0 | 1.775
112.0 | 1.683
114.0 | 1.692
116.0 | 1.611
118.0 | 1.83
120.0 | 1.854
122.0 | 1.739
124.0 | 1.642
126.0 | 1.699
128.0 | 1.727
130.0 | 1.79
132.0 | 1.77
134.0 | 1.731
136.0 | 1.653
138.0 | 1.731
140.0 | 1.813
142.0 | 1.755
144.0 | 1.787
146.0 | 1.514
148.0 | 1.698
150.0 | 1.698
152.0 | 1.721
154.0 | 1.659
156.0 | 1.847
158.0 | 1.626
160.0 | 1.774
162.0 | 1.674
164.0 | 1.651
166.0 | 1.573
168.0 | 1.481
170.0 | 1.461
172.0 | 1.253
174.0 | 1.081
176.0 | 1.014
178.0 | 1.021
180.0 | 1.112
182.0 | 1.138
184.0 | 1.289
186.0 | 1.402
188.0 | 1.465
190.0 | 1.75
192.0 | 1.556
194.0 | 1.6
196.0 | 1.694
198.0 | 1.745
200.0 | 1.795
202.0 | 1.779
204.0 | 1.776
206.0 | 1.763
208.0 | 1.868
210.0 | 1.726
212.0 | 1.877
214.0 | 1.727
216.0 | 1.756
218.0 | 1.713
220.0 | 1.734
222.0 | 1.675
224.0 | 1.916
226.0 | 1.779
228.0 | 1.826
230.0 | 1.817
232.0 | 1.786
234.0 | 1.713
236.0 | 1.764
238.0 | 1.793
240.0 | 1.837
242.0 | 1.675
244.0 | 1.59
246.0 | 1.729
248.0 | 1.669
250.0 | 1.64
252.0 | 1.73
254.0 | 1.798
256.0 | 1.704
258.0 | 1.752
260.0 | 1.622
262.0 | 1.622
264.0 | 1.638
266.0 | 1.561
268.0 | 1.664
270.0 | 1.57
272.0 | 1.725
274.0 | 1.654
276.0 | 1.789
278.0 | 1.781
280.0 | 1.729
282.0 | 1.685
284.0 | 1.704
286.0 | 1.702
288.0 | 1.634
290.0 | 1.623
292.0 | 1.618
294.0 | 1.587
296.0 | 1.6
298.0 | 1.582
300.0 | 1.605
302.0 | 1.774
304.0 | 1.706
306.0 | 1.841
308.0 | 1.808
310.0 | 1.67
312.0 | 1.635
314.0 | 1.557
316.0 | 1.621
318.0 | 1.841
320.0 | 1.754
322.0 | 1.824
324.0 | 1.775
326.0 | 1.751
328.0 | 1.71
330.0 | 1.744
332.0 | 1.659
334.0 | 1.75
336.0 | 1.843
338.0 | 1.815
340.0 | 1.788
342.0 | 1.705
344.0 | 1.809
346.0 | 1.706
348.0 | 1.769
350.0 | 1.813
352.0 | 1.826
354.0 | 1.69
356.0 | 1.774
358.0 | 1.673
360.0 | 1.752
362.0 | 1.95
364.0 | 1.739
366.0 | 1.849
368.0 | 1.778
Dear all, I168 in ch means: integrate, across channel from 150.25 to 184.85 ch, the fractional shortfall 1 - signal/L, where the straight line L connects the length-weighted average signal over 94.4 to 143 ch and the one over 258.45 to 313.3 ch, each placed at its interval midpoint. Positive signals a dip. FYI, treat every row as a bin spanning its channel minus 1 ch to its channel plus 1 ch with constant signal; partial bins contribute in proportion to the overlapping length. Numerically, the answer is 5.8 ch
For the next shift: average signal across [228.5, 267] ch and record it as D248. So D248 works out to 1.71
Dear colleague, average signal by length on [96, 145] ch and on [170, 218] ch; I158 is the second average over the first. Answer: 0.9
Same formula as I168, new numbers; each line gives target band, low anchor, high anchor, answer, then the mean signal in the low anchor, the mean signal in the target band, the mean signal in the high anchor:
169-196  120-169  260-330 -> 5.8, 1.7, 1.33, 1.69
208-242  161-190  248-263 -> -4.8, 1.34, 1.78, 1.69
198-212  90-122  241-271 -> -0.8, 1.76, 1.79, 1.66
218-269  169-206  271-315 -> -4.9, 1.45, 1.72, 1.68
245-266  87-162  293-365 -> 0.6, 1.74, 1.68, 1.73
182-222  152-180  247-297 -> -3.5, 1.47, 1.67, 1.67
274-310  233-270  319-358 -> 0.7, 1.69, 1.69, 1.76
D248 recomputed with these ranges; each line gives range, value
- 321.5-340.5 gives 1.76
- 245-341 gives 1.7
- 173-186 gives 1.13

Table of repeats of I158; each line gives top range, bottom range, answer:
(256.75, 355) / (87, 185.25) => 1.05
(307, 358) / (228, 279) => 1.02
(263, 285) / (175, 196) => 1.24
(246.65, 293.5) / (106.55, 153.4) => 0.97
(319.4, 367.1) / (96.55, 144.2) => 1.01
